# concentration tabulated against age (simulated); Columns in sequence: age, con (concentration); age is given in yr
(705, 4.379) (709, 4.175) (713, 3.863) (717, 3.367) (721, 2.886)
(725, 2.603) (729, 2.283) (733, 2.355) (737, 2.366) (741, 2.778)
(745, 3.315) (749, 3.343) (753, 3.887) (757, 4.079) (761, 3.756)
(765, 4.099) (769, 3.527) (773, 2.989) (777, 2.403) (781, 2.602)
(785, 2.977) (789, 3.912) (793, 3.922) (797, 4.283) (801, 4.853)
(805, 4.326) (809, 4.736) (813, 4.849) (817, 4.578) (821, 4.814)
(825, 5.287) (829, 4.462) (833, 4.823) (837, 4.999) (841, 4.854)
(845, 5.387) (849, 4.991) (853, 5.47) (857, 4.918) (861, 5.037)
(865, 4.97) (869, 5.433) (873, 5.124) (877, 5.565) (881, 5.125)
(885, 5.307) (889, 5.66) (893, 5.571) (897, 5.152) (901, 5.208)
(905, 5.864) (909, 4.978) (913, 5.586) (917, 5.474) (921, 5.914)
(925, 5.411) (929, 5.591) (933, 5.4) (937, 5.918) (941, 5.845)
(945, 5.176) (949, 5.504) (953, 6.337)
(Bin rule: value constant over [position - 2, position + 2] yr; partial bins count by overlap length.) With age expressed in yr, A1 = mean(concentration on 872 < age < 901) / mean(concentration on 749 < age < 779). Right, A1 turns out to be 1.5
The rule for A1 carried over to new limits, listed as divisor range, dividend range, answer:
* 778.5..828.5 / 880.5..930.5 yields 1.28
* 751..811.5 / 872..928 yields 1.44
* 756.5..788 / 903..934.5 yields 1.68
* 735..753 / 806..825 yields 1.56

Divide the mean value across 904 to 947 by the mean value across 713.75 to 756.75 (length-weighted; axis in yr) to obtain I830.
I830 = 1.86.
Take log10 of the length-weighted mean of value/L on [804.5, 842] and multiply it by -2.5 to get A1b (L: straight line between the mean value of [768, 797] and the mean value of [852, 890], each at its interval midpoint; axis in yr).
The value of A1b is -0.15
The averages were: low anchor 3.25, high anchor 5.24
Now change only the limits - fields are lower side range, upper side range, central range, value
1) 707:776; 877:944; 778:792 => 0.21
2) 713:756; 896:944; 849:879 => -0.10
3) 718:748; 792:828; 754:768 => -0.16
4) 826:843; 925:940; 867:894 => -0.04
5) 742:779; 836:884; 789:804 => -0.05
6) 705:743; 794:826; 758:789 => 0.21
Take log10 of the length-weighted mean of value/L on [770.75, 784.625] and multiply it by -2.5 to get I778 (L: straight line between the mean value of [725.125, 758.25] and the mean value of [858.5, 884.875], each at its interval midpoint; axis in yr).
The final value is 0.31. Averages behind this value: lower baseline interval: 3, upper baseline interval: 5.21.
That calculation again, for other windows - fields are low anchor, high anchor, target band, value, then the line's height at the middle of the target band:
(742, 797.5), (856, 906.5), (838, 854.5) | -0.094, 4.73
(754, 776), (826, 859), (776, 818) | 0.069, 4.2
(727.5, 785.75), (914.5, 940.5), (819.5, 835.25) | -0.166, 4.16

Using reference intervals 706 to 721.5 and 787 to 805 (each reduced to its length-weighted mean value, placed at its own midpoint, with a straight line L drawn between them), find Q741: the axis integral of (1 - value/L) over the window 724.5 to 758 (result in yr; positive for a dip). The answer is 7.8 yr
